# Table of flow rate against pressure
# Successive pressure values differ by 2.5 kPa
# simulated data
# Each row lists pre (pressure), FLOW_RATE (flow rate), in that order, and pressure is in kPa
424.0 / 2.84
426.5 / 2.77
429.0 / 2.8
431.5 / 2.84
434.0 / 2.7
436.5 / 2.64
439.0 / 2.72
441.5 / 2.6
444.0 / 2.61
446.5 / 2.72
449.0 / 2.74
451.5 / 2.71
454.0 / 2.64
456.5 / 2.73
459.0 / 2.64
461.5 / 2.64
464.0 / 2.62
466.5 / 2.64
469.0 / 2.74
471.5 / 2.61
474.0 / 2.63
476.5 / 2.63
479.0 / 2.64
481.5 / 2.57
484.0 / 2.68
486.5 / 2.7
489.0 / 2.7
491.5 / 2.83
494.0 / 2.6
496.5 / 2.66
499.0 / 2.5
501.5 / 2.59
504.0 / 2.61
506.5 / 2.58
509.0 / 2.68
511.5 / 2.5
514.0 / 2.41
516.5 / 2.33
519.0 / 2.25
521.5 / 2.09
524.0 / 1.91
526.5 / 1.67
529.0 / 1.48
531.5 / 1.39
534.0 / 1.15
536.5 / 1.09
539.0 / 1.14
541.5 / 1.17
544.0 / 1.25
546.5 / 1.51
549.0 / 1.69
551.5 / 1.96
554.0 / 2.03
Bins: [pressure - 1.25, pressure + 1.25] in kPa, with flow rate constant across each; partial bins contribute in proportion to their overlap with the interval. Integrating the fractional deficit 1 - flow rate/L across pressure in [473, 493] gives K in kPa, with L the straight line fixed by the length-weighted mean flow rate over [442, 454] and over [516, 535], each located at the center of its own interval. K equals -3.6 kPa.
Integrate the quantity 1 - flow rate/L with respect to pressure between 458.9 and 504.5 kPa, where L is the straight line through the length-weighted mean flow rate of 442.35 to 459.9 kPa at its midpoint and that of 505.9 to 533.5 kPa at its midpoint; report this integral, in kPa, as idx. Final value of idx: -4.5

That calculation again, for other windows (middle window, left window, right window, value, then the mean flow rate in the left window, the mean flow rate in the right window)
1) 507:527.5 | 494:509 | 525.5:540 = -3.09 kPa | 2.6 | 1.32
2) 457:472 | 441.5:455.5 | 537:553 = -1.11 kPa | 2.68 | 1.45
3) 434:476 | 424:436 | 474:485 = 0.56 kPa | 2.78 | 2.63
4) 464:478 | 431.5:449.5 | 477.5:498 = 0.15 kPa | 2.68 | 2.67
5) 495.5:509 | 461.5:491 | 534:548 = -3.35 kPa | 2.66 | 1.23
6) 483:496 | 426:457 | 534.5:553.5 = -3.70 kPa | 2.71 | 1.42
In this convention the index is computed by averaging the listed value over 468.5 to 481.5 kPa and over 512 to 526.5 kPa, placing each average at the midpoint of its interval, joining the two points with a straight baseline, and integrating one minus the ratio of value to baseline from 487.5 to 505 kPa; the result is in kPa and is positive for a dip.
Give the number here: -1.67 kPa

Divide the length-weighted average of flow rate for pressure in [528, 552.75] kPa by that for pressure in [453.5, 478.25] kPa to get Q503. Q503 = 0.5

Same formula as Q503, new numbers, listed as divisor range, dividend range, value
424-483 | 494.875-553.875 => 0.73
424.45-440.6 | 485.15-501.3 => 0.97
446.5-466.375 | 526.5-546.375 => 0.48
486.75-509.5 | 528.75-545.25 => 0.46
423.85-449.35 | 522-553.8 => 0.55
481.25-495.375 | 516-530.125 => 0.72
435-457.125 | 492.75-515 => 0.96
